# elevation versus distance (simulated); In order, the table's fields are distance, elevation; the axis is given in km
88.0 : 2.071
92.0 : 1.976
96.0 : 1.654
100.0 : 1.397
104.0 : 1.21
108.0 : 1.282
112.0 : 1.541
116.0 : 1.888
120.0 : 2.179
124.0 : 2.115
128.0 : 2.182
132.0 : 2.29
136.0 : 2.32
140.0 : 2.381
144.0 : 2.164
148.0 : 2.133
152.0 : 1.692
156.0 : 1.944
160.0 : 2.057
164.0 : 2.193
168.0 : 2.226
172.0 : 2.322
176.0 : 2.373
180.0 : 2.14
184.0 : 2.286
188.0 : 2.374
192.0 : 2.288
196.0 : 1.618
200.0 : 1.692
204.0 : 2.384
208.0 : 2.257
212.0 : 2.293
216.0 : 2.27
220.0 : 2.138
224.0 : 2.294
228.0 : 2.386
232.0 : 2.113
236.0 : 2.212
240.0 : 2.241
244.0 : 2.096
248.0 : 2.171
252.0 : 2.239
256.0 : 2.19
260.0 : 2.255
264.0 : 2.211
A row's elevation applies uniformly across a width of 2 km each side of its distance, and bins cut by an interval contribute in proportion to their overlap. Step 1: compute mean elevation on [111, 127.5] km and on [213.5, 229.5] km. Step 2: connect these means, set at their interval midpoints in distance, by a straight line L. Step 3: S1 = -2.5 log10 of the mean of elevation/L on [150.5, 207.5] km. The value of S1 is 0.01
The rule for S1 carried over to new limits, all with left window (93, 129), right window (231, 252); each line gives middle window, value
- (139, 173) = -0.13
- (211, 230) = -0.09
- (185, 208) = -0.04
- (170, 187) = -0.17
